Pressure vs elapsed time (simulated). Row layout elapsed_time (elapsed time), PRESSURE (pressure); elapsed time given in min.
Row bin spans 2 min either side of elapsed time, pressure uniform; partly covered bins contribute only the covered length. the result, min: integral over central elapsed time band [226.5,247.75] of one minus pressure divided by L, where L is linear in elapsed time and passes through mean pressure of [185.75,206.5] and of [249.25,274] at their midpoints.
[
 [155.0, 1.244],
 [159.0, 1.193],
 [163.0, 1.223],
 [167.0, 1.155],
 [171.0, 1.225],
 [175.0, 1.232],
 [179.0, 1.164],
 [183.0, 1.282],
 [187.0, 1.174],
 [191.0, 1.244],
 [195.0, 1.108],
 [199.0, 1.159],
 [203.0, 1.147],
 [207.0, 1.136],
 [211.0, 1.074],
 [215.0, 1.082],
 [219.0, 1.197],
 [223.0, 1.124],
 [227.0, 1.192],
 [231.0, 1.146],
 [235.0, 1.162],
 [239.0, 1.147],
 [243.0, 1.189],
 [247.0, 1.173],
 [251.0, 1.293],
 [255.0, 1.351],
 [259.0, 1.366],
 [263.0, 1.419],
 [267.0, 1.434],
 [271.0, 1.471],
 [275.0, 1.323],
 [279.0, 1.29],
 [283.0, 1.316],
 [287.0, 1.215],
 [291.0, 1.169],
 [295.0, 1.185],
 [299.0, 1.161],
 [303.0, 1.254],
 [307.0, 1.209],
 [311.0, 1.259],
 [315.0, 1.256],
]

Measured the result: 2.24 min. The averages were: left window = 1.16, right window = 1.39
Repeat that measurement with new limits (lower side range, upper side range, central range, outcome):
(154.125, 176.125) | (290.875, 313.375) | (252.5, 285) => -4.30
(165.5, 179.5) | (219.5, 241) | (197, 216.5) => 0.89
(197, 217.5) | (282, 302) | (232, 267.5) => -3.25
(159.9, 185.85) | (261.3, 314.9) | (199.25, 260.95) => 3.12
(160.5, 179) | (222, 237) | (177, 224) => 0.88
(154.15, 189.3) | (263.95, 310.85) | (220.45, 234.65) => 0.98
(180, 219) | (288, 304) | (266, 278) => -2.19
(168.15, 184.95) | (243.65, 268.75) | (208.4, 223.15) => 1.81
